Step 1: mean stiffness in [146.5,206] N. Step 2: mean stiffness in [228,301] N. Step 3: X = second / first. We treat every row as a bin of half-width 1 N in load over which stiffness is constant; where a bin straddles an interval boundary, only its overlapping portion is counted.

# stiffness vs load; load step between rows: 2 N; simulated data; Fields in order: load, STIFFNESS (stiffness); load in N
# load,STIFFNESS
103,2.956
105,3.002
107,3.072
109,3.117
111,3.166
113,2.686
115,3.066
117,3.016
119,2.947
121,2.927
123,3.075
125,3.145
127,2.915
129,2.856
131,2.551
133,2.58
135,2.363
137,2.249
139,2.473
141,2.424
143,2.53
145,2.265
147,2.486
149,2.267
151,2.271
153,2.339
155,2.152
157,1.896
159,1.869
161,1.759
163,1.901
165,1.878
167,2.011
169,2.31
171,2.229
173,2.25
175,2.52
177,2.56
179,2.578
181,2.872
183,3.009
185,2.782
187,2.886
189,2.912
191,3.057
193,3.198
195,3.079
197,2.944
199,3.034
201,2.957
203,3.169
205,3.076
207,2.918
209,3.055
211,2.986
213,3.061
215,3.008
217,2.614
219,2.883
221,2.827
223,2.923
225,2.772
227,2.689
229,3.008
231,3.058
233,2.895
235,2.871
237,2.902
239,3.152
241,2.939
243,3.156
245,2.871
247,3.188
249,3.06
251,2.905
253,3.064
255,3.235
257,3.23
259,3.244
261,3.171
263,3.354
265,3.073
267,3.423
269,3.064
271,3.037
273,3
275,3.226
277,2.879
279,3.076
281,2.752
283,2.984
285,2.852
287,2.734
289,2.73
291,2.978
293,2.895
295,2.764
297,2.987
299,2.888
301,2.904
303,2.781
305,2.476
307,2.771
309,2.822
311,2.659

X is 1.2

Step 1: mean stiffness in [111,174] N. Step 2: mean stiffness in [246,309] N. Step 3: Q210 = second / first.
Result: 1.2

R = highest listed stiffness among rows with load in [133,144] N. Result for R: 2.58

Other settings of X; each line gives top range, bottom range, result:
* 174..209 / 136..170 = 1.34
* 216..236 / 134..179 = 1.28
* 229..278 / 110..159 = 1.19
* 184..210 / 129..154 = 1.24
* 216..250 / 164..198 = 1.11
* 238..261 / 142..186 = 1.34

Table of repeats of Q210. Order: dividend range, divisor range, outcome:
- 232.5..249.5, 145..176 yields 1.40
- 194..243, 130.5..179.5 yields 1.31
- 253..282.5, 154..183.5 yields 1.39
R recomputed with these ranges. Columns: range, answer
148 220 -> 3.198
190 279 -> 3.423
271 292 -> 3.226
